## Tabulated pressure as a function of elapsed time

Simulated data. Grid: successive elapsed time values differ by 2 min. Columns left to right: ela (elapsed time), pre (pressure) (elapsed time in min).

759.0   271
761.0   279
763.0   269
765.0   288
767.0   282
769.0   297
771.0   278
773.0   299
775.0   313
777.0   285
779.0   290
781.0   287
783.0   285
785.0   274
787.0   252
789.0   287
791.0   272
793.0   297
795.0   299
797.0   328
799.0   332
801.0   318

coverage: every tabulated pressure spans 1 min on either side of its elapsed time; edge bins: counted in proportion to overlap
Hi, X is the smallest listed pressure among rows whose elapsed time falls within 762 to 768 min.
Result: 269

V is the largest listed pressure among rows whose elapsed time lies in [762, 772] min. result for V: 297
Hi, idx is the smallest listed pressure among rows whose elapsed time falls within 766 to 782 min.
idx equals 278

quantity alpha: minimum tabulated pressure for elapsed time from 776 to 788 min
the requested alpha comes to 252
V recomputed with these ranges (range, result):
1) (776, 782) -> 290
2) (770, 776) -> 313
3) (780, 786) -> 287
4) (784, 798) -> 328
